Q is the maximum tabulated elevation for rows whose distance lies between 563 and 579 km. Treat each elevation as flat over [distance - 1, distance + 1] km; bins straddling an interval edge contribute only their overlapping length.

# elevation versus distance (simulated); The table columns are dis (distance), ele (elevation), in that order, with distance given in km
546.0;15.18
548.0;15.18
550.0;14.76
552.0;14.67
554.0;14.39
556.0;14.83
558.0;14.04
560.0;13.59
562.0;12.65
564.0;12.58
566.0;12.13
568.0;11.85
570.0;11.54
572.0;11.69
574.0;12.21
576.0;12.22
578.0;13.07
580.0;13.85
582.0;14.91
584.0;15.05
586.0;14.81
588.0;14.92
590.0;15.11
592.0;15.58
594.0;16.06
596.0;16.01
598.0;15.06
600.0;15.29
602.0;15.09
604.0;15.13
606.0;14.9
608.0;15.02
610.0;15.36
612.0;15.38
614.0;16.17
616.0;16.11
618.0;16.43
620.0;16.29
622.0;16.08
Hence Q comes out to 13.07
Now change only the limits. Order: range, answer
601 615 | 16.17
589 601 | 16.06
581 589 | 15.05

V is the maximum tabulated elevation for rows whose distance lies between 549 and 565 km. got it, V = 14.83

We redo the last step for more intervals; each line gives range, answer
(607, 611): 15.36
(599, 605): 15.29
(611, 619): 16.43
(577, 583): 14.91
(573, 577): 12.22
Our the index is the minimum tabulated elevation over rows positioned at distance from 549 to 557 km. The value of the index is 14.39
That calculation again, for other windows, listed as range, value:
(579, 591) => 13.85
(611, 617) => 15.38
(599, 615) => 14.9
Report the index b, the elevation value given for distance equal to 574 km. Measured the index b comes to 12.21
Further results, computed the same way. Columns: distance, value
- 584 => 15.05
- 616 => 16.11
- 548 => 15.18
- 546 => 15.18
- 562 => 12.65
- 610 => 15.36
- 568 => 11.85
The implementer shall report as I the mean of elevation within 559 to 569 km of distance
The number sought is 12.6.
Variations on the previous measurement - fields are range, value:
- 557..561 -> 13.8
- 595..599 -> 15.5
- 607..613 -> 15.3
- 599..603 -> 15.2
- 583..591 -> 15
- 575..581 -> 13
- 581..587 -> 14.9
